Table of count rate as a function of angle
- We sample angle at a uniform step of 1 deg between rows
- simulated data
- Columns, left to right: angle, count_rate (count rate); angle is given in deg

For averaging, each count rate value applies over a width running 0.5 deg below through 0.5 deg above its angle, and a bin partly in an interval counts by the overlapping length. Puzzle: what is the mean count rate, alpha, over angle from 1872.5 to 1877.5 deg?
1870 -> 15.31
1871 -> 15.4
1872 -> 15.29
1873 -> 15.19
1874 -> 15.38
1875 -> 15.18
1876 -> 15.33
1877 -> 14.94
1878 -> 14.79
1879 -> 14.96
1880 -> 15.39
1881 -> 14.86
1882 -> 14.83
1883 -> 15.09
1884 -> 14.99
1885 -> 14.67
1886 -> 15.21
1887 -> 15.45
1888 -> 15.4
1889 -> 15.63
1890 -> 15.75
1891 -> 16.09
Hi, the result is 15.2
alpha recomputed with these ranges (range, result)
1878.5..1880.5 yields 15.2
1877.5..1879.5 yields 14.9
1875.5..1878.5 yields 15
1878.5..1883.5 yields 15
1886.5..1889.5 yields 15.5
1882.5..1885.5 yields 14.9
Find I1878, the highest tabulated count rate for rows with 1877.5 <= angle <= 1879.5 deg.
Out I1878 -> 14.96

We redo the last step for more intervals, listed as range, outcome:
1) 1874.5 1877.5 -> 15.33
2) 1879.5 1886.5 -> 15.39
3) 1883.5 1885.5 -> 14.99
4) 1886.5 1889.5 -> 15.63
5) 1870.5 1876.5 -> 15.4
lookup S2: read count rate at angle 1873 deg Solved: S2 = 15.19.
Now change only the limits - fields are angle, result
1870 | 15.31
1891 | 16.09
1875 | 15.18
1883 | 15.09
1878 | 14.79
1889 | 15.63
